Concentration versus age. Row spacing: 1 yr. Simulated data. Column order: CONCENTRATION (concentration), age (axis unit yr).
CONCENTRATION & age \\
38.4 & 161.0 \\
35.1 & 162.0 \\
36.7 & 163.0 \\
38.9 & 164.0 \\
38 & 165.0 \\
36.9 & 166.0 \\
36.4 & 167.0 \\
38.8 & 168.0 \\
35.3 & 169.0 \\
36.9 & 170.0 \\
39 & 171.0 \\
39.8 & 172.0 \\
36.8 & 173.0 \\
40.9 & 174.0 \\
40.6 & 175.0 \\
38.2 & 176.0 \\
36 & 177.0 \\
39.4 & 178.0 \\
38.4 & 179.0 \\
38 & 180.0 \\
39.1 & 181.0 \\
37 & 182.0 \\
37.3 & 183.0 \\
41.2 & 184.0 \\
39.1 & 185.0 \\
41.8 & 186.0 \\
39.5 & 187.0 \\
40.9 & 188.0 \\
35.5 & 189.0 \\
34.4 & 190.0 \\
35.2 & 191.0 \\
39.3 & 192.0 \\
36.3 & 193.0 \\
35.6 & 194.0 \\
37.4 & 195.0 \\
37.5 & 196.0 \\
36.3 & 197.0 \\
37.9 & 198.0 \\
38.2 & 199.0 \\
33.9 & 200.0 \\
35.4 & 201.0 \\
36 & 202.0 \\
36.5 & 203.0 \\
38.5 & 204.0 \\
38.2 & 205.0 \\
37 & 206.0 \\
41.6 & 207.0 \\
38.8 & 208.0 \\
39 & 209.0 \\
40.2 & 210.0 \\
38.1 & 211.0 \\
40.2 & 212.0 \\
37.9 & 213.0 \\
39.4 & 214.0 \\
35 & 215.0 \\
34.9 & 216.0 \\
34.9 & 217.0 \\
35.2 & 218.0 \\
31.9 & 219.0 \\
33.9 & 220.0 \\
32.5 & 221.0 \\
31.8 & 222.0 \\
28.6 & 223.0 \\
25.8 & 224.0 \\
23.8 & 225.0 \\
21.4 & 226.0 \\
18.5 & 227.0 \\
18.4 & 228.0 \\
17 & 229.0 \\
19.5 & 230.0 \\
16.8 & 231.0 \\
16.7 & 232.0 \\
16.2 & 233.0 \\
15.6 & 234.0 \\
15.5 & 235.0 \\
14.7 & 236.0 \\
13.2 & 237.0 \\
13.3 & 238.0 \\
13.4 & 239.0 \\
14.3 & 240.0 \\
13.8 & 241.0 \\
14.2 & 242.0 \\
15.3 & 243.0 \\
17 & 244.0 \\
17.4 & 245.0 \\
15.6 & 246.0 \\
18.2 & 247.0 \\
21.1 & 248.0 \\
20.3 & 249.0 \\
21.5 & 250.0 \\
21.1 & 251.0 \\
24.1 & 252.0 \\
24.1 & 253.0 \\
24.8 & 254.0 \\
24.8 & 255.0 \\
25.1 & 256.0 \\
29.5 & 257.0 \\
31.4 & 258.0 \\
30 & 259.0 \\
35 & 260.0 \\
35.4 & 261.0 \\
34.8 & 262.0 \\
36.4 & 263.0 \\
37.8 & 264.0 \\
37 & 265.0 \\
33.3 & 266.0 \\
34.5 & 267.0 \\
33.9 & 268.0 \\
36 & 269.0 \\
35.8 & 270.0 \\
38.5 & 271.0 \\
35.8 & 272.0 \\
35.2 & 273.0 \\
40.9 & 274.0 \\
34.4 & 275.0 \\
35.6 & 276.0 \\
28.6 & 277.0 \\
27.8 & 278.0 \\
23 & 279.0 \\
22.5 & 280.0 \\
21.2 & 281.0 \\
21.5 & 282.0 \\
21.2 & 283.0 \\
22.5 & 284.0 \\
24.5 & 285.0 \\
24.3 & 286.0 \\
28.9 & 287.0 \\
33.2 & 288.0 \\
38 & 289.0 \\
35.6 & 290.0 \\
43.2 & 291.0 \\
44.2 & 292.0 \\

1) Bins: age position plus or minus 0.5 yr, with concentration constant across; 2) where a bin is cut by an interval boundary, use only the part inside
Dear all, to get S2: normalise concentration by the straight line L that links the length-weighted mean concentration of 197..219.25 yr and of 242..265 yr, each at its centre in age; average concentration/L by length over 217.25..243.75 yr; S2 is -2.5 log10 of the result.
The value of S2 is 0.48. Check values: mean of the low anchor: 37.3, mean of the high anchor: 25.5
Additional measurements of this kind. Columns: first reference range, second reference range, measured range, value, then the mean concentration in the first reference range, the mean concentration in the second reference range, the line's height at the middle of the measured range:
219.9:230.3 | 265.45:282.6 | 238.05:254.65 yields 0.44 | 24.4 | 31.6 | 27.5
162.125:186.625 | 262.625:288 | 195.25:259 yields 0.28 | 38.3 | 30.9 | 34.4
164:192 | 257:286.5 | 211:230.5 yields 0.18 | 38.2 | 31.3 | 35.1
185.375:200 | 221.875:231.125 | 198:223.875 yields -0.24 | 37.4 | 22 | 29.1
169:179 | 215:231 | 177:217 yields -0.15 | 38.4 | 27.1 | 33.1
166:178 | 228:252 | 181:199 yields -0.17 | 38.1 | 16.8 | 32.4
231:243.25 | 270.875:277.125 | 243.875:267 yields -0.06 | 14.8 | 35.8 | 25.2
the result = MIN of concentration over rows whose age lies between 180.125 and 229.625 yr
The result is 17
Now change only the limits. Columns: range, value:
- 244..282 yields 15.6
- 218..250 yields 13.2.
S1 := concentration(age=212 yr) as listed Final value 40.2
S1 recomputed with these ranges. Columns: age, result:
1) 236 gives 14.7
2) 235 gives 15.5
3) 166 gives 36.9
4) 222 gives 31.8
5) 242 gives 14.2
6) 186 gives 41.8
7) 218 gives 35.2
